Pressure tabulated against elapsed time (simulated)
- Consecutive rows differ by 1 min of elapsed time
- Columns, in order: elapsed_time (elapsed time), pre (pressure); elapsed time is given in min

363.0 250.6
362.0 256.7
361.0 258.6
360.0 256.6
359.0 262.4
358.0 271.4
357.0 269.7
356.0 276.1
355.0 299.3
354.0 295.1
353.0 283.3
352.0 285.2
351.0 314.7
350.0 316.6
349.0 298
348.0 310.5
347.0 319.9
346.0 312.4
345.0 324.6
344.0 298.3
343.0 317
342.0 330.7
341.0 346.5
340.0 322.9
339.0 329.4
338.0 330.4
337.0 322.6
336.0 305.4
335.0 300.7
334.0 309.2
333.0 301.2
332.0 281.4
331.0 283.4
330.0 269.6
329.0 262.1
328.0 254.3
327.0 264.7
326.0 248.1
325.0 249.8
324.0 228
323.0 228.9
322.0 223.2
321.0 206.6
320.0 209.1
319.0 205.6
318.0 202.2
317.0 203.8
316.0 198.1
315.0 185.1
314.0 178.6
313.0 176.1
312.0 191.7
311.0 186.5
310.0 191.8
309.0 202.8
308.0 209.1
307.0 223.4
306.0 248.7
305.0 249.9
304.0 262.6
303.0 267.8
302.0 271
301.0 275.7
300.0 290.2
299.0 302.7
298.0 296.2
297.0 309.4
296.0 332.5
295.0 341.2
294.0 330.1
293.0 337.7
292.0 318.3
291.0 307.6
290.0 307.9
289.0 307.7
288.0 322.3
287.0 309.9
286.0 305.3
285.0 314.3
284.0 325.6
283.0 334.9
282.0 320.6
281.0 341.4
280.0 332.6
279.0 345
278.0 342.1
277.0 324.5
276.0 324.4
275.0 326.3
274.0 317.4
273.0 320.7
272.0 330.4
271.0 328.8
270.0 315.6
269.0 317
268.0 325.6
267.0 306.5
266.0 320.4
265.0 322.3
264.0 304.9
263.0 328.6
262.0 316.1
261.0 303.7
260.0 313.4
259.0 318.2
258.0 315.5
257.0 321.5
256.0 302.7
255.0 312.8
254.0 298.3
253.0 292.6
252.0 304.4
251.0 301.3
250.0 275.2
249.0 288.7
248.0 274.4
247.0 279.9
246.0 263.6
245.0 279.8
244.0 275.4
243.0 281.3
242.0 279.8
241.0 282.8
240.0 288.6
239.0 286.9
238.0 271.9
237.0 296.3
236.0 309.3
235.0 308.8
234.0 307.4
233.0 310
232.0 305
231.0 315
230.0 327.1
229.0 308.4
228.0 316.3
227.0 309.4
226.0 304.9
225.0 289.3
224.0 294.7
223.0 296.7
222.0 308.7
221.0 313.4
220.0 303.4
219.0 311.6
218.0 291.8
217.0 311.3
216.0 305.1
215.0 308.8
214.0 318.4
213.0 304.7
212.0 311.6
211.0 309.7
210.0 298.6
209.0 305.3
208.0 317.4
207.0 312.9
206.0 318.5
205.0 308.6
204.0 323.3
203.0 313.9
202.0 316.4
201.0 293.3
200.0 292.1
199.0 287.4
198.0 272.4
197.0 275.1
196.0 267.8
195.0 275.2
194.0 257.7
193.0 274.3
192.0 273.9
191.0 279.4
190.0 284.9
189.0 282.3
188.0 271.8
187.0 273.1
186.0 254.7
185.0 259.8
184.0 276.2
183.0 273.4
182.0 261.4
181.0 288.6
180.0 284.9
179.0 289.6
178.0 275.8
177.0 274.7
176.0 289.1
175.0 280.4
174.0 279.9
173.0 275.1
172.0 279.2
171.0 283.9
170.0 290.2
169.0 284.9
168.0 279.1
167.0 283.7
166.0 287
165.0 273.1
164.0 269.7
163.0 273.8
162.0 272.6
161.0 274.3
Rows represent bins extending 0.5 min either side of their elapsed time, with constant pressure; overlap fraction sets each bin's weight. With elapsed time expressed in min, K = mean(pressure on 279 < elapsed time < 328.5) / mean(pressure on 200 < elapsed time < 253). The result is 0.88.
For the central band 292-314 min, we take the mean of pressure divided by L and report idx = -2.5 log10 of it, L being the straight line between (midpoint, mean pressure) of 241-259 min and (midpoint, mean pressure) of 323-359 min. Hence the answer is 0.12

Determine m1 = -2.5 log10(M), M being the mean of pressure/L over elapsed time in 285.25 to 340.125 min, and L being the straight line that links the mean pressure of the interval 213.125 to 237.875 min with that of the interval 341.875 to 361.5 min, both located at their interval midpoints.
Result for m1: 0.128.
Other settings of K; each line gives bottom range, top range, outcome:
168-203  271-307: 1.11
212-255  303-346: 0.85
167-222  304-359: 0.91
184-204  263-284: 1.16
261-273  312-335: 0.74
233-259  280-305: 1.06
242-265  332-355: 1.05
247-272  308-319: 0.63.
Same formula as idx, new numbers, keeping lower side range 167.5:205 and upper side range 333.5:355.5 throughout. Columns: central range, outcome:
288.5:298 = -0.06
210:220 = -0.07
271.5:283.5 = -0.11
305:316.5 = 0.45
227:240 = -0.05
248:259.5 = -0.03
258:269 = -0.07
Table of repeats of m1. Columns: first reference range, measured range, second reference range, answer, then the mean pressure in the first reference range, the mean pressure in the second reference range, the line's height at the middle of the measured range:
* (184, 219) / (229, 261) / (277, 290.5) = 0.04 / 293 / 324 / 309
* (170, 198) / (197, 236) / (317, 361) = -0.11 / 276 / 281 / 277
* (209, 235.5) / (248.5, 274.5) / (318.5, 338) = -0.08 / 307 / 263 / 291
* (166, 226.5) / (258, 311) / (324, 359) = -0.04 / 290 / 296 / 294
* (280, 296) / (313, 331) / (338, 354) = 0.37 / 322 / 314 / 317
